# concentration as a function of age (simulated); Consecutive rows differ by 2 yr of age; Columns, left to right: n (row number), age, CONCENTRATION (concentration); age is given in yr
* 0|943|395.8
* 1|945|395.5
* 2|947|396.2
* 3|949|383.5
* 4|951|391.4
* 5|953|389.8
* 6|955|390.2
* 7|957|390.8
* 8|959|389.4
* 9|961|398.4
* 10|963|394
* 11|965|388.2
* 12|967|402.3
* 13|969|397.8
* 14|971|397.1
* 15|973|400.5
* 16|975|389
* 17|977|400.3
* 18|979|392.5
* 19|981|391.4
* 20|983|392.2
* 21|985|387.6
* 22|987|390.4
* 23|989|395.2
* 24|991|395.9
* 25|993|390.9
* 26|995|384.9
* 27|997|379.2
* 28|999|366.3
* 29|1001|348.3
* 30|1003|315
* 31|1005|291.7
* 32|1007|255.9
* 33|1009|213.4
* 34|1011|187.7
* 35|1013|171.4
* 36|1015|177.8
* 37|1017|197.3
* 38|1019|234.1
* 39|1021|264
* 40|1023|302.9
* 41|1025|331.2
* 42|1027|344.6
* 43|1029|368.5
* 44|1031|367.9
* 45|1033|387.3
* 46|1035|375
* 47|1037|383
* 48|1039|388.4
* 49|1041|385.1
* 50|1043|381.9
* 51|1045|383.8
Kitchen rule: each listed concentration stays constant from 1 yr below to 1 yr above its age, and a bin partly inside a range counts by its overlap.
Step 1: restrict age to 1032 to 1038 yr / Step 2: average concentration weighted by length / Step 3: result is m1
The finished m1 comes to 382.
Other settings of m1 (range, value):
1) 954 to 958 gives 390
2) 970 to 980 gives 396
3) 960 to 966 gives 394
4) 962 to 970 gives 396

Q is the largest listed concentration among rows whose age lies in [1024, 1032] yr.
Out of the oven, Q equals 368.5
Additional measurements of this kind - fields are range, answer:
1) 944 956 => 396.2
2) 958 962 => 398.4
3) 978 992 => 395.9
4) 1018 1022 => 264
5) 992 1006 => 390.9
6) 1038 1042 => 388.4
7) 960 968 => 402.3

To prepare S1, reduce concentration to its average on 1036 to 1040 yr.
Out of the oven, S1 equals 386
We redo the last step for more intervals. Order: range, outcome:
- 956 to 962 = 393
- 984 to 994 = 392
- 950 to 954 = 391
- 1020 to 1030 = 322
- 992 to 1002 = 374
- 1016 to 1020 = 216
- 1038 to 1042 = 387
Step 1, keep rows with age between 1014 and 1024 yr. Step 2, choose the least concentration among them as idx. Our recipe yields 177.8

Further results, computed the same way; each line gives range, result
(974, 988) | 387.6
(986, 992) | 390.4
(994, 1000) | 366.3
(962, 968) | 388.2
